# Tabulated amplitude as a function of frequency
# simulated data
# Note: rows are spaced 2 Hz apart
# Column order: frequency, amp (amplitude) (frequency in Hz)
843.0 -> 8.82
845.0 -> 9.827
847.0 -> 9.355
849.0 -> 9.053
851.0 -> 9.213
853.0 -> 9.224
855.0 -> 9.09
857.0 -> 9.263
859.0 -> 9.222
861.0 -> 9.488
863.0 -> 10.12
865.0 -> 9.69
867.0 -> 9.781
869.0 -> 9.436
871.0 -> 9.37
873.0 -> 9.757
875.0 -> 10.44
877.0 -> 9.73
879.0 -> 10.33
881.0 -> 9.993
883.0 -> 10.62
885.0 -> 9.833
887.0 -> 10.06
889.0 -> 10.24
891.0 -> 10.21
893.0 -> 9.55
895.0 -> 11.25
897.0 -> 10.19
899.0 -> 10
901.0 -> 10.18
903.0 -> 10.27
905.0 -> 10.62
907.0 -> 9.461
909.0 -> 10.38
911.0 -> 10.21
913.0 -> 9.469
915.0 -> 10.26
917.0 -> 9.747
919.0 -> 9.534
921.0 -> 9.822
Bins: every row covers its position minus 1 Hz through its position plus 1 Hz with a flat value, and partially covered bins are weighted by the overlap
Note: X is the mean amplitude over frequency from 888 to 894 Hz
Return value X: 10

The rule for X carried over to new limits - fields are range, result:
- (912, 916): 9.86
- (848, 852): 9.13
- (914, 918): 10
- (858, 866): 9.63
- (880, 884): 10.3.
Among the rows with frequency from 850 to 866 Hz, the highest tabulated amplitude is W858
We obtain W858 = 10.12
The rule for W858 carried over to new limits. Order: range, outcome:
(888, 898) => 11.25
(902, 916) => 10.62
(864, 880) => 10.44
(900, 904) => 10.27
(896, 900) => 10.19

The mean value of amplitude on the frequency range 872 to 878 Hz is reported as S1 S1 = 9.98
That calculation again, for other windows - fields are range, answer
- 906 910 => 9.92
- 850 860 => 9.2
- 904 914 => 10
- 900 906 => 10.4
